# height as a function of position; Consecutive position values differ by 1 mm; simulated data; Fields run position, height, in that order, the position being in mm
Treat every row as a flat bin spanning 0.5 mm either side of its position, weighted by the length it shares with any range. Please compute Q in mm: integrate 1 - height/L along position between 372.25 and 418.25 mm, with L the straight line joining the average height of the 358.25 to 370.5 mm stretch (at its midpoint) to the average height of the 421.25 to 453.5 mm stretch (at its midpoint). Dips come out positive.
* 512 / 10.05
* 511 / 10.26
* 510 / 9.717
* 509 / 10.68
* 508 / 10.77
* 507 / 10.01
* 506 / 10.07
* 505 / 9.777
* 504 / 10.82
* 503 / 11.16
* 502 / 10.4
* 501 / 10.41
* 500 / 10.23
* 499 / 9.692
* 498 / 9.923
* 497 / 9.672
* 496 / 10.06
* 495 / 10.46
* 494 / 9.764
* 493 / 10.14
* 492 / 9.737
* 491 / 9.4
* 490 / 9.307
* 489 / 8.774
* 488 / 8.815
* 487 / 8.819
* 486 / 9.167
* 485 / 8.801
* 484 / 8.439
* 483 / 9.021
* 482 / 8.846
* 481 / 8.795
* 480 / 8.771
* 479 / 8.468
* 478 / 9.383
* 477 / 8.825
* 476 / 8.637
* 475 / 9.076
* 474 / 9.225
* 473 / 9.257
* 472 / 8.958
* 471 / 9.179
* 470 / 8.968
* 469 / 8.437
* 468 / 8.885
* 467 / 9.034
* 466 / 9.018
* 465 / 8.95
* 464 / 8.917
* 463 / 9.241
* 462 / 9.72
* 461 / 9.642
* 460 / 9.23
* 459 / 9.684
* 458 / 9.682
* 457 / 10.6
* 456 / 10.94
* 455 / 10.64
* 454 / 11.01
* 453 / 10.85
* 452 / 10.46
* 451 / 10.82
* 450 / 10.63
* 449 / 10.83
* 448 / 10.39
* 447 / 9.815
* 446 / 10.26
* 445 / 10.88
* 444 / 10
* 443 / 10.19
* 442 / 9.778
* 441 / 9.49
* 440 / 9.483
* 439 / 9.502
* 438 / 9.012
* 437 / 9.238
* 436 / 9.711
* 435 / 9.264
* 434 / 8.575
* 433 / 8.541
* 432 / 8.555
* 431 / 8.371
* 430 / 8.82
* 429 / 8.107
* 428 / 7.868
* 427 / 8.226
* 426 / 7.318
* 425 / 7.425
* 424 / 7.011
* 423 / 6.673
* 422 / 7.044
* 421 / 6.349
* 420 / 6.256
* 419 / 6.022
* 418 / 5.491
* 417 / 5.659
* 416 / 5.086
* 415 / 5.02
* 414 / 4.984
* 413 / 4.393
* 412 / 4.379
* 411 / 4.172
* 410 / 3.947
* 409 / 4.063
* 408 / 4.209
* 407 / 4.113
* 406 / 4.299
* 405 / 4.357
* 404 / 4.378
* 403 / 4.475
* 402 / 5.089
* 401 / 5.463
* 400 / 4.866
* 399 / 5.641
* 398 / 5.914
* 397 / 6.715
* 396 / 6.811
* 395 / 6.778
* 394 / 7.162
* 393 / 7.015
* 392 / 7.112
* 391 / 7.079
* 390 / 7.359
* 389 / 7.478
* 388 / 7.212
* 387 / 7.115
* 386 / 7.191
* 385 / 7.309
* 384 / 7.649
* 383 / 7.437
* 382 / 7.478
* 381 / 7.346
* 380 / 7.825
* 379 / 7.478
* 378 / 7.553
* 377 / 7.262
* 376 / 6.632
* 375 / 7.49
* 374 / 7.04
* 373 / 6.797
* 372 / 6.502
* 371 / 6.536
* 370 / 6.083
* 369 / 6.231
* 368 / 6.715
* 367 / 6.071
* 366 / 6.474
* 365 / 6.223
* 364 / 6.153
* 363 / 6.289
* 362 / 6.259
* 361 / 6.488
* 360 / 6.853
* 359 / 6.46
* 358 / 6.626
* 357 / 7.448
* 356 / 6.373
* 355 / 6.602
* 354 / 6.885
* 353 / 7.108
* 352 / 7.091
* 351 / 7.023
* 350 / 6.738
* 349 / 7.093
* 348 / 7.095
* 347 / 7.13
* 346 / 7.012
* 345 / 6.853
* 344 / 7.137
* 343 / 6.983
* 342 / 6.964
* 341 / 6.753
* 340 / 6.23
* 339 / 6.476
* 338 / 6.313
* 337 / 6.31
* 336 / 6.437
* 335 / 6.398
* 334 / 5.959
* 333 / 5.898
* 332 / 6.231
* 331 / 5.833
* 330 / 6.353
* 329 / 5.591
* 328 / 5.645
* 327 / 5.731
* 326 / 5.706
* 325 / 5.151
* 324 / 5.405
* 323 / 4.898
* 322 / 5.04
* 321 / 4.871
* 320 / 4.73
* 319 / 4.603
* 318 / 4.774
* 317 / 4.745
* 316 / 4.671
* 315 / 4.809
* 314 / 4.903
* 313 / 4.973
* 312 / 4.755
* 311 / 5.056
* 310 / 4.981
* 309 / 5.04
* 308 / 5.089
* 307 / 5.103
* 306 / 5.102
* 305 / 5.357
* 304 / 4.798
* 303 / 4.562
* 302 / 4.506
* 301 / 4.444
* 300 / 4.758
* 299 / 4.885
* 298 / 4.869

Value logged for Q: 8.2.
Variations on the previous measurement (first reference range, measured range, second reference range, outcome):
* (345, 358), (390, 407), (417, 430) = 2.8 mm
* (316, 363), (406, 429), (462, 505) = 6.4 mm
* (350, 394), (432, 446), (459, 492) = -2.1 mm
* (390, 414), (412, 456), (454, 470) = -4.3 mm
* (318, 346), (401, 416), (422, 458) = 7.0 mm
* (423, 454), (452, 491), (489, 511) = 1.7 mm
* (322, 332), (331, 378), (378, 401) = -3.4 mm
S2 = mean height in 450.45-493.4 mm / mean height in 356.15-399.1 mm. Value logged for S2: 1.36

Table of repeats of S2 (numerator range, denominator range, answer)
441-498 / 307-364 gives 1.59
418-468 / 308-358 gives 1.52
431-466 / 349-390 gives 1.42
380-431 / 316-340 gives 1.11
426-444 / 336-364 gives 1.33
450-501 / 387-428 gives 1.61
